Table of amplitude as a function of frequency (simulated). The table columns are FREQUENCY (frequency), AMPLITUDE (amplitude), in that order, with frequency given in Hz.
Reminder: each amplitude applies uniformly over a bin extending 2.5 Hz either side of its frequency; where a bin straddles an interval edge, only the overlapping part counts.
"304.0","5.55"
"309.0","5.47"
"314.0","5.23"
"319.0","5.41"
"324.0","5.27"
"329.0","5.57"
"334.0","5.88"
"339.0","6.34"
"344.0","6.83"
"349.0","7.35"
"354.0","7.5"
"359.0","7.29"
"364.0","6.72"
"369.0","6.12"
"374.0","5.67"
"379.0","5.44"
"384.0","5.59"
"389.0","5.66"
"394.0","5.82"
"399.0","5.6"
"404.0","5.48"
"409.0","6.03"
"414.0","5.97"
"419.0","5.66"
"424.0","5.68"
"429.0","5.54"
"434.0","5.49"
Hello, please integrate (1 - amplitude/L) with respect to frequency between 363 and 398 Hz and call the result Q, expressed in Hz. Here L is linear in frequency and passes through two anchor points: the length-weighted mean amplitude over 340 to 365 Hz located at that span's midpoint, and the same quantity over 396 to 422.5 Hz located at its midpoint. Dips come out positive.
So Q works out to 3.4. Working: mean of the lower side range 7.12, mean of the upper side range 5.75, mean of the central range 5.81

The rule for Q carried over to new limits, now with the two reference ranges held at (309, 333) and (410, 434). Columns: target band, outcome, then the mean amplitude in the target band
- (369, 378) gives -0.3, 5.76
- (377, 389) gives 0.1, 5.55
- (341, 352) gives -3.2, 7.07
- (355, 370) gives -3.6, 6.85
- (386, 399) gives -0.2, 5.71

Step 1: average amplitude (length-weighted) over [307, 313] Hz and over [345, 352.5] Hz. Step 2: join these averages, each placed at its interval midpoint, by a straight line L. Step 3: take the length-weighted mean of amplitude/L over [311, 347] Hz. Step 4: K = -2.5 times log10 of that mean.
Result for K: 0.09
